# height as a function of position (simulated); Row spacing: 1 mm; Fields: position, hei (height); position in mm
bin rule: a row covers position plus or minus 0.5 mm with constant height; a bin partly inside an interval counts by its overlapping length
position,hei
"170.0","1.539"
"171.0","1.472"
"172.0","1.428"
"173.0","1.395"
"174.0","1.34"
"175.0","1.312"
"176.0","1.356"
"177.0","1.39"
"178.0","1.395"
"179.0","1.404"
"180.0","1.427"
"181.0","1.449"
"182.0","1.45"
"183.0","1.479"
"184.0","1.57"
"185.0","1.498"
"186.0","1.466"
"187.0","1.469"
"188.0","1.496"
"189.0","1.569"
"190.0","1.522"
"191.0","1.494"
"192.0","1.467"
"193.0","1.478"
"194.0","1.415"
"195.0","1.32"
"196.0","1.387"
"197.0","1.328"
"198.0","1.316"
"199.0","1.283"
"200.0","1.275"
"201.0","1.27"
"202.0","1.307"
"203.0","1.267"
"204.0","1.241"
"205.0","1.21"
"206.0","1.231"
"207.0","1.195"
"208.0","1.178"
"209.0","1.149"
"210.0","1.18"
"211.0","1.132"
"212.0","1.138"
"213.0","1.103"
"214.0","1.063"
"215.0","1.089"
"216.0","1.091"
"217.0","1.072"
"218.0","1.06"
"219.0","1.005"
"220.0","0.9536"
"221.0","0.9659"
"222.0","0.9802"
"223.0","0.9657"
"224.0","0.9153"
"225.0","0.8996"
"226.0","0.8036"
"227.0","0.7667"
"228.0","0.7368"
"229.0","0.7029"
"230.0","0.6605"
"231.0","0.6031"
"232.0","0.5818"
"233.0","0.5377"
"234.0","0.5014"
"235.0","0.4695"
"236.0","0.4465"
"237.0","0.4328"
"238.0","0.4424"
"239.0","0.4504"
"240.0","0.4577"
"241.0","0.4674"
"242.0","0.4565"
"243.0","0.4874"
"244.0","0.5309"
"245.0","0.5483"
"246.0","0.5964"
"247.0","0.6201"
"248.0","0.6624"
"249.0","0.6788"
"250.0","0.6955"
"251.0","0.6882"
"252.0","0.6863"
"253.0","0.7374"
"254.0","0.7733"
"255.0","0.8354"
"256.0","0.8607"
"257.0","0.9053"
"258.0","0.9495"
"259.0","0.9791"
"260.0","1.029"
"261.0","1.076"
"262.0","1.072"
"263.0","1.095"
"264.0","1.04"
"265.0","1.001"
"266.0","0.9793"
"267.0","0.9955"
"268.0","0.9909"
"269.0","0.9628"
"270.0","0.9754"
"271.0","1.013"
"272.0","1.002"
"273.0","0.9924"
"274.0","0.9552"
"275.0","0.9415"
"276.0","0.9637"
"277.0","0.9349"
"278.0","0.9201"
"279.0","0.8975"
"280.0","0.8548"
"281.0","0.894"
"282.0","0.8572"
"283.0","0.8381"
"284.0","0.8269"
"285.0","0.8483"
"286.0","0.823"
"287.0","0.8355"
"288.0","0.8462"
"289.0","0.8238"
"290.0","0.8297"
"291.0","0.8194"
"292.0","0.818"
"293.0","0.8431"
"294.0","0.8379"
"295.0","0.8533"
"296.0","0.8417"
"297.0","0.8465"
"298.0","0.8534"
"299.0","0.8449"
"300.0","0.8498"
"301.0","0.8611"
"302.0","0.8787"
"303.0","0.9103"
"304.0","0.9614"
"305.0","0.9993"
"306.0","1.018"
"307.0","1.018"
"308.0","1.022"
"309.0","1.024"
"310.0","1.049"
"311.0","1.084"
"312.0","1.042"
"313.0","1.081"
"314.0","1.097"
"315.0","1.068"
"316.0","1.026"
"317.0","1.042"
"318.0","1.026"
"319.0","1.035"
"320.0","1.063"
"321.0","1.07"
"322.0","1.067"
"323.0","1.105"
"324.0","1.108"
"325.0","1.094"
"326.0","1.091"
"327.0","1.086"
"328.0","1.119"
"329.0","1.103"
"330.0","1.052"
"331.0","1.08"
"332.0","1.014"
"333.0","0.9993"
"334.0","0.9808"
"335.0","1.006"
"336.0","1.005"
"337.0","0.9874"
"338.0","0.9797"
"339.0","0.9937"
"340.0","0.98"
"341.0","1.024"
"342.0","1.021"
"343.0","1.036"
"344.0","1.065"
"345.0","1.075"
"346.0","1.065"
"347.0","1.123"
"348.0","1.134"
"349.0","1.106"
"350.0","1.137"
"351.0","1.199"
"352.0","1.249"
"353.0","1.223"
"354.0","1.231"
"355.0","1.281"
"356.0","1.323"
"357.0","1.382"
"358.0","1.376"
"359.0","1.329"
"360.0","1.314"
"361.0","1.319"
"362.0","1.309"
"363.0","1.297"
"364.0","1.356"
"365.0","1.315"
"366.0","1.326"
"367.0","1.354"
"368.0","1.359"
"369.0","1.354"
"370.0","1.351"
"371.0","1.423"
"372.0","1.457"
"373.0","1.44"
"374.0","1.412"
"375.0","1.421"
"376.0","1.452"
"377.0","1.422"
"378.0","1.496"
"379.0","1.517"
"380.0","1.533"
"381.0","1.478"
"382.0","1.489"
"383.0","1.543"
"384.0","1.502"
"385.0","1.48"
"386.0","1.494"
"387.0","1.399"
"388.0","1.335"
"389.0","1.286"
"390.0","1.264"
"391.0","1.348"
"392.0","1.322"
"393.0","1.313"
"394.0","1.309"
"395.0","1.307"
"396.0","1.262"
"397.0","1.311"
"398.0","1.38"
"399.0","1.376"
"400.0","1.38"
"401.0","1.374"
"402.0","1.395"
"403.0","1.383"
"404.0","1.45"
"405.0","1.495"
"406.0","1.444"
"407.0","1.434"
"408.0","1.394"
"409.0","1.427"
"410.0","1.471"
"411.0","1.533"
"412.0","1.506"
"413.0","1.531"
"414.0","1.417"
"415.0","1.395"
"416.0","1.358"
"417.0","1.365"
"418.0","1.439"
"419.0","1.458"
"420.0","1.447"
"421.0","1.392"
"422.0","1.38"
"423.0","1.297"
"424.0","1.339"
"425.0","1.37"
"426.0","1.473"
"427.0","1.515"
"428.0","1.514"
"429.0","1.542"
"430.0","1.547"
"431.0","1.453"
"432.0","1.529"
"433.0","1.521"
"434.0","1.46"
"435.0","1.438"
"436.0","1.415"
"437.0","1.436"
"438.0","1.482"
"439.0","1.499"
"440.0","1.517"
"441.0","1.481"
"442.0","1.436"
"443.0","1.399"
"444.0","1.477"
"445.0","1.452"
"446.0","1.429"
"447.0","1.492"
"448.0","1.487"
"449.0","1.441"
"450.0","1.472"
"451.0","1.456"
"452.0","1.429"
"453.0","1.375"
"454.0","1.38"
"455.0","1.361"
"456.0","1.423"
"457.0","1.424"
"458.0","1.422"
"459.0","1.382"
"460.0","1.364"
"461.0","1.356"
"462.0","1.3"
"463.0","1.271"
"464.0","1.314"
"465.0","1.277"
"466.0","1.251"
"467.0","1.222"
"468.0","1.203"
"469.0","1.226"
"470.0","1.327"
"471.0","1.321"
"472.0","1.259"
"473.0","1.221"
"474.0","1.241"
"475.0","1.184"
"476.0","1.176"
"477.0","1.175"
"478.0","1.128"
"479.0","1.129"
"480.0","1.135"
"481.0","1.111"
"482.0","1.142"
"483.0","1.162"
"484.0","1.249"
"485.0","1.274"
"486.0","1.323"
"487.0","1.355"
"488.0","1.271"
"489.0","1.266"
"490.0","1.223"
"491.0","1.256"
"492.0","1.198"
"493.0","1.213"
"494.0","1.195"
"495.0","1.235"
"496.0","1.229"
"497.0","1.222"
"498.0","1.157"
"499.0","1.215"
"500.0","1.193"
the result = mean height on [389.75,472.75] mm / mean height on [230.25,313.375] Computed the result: 1.7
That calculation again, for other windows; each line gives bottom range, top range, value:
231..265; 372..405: 2.02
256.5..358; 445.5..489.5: 1.29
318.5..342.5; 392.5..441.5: 1.37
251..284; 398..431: 1.54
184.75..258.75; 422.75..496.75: 1.40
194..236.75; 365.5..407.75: 1.39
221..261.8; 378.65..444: 2.05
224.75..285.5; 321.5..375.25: 1.52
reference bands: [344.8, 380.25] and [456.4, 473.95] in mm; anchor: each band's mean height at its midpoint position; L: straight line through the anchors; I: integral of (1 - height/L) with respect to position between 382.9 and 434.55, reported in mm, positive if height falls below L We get -4.12 mm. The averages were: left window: 1.32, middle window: 1.42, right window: 1.3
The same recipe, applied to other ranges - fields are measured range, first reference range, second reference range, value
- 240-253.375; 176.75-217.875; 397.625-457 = 7.44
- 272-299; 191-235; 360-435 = 7.40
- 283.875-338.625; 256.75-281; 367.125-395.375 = 8.15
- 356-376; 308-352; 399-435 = -2.40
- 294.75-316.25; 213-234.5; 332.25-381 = 2.57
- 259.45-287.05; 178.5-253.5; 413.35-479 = 3.72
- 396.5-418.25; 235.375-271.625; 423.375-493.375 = -3.92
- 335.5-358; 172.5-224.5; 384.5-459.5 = 4.08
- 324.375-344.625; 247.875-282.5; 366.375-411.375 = 2.60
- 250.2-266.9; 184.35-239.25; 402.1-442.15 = 3.44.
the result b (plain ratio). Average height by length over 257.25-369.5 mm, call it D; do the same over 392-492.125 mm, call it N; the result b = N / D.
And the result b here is 1.32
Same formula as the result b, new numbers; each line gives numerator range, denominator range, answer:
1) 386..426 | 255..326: 1.45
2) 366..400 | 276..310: 1.58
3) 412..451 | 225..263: 2.13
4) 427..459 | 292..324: 1.49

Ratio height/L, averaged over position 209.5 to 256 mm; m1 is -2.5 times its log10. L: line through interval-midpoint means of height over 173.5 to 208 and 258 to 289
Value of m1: 0.48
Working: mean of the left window 1.38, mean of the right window 0.946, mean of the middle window 0.755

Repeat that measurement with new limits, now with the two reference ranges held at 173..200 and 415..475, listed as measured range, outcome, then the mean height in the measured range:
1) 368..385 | -0.038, 1.45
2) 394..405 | 0.029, 1.37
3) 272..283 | 0.465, 0.921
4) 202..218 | 0.222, 1.16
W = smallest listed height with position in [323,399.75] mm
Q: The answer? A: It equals 0.9797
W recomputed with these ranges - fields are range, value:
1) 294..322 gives 0.8379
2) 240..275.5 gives 0.4565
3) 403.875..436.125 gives 1.297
